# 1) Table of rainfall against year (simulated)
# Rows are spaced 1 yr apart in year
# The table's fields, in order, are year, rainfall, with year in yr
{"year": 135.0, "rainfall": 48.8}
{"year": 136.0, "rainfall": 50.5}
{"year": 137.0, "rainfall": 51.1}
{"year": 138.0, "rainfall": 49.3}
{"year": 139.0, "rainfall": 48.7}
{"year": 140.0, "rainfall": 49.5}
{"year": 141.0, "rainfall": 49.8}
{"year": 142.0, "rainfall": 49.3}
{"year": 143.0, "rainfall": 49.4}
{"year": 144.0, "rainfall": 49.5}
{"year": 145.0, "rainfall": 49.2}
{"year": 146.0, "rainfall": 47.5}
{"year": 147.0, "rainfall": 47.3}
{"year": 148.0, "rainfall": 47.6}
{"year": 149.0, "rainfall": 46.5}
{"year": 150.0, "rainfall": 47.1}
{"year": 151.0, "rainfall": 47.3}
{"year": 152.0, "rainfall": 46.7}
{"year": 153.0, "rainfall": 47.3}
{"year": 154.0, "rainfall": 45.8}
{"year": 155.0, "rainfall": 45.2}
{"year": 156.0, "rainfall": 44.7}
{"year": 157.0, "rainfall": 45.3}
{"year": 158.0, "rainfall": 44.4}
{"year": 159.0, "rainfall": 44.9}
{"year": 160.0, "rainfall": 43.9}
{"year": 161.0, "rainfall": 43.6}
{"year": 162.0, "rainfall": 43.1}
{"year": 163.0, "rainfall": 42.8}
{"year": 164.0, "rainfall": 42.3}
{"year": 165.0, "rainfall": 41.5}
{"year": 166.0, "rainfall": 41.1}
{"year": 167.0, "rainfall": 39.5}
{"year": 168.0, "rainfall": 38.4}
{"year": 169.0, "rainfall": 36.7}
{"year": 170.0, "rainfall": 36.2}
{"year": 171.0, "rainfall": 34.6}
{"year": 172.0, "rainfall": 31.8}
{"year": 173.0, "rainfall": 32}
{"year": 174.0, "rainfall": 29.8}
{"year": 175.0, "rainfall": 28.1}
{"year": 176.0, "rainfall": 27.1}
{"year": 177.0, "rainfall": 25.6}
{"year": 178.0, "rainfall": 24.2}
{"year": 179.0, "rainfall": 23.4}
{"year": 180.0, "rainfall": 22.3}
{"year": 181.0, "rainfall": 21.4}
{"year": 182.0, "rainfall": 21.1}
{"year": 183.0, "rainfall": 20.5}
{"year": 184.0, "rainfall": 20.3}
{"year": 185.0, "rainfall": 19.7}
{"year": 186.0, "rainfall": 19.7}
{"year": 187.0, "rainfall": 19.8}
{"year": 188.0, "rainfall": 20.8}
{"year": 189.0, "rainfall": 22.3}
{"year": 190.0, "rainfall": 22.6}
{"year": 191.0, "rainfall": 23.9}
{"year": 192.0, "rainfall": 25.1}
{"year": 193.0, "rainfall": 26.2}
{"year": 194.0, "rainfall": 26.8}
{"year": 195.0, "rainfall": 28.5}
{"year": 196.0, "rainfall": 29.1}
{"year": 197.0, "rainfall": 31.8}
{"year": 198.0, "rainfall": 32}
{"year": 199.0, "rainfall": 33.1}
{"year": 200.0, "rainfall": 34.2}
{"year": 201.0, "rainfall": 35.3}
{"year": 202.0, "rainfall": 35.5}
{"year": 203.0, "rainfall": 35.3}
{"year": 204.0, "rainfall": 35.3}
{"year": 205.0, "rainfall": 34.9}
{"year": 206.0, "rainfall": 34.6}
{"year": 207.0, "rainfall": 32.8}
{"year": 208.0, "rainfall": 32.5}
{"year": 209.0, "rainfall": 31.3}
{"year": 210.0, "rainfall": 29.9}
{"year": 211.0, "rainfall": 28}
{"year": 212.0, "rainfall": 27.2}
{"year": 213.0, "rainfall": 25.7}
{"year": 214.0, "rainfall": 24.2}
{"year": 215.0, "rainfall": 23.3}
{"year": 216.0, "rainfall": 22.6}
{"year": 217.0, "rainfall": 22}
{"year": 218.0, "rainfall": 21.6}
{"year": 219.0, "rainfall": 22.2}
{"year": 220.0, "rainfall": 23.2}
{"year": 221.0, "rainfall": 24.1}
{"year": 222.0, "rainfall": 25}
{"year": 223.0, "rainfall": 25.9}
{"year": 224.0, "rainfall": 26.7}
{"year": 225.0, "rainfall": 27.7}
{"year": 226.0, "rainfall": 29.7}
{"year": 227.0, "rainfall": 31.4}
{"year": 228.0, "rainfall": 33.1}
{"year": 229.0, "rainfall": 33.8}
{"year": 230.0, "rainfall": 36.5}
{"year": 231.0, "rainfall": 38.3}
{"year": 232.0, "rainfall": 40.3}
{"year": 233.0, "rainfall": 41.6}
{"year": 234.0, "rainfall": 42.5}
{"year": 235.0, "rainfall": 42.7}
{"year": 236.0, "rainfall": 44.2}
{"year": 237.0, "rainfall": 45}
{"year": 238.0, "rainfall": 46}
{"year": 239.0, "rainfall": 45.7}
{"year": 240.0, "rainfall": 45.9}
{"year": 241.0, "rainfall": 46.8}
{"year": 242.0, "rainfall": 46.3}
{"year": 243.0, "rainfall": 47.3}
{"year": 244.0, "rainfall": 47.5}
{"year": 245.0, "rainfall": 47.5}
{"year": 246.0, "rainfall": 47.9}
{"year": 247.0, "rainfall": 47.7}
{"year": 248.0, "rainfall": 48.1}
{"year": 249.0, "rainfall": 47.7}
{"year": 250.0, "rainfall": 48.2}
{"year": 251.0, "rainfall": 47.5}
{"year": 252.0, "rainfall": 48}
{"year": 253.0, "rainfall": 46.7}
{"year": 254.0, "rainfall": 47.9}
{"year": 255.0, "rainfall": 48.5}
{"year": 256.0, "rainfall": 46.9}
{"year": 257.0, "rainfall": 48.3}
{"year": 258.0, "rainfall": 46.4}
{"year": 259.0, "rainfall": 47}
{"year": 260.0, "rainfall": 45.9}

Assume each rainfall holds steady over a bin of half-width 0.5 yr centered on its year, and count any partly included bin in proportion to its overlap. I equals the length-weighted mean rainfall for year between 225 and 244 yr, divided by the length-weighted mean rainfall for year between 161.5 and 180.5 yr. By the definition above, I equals 1.2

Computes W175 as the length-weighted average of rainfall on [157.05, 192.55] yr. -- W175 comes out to 30.9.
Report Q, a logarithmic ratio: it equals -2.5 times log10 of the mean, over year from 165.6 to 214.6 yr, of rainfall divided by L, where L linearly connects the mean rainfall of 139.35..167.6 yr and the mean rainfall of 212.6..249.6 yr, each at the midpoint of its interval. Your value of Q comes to 0.389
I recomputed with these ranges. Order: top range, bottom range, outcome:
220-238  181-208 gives 1.25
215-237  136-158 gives 0.66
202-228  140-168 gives 0.62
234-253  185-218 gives 1.66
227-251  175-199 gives 1.80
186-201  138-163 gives 0.58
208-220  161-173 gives 0.66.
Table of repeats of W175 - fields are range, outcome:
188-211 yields 30.3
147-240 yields 33.2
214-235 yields 29.8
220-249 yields 39.3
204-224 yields 27.1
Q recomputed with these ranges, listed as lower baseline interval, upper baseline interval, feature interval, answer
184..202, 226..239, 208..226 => 0.314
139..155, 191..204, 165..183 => 0.281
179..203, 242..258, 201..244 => 0.117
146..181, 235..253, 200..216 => 0.364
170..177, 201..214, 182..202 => 0.200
